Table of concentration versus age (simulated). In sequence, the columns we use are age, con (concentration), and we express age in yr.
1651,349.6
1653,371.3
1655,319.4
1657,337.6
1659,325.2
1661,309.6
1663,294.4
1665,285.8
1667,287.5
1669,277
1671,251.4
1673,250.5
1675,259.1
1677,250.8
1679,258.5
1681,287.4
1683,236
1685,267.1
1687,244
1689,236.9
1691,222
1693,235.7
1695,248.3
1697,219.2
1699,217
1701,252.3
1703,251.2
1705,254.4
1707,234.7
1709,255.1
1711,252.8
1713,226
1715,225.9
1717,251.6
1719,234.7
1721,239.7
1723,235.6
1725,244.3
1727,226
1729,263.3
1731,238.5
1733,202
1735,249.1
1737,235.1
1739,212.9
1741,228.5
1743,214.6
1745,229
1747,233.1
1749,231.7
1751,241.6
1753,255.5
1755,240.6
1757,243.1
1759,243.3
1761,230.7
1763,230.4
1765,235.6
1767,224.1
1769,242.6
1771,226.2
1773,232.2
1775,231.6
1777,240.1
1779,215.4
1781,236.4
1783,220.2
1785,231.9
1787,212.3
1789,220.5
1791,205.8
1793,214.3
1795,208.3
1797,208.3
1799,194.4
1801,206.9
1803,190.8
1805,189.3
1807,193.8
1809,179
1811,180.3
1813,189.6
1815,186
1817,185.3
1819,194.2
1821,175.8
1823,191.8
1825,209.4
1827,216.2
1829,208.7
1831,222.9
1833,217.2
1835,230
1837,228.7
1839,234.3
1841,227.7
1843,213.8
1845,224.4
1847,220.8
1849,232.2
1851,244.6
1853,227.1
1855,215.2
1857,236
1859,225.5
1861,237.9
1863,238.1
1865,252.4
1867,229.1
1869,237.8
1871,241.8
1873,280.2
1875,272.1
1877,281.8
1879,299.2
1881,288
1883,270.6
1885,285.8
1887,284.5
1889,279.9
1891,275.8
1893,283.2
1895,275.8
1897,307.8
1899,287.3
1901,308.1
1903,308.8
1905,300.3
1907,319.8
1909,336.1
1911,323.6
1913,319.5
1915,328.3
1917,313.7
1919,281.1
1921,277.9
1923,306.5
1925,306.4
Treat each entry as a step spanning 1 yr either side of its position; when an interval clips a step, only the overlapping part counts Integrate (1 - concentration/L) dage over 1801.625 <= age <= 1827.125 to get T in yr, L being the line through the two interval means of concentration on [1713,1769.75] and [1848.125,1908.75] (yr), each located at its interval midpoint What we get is 6.31 yr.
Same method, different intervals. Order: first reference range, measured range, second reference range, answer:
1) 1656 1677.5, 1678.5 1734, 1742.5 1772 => 4.6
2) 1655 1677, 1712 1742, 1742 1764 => 2.0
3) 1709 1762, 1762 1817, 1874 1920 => 9.4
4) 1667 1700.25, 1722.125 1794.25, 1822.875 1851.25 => 1.4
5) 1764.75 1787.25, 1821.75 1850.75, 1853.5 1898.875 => 3.5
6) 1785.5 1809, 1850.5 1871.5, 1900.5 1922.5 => 2.3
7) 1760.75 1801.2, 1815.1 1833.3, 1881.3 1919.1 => 3.6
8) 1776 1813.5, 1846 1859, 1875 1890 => 1.4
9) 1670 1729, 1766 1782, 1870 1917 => 2.0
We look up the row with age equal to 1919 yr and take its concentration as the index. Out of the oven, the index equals 281.1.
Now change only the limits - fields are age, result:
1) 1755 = 240.6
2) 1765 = 235.6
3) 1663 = 294.4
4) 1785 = 231.9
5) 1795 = 208.3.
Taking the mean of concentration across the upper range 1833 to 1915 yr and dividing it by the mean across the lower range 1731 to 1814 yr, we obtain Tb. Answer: 1.20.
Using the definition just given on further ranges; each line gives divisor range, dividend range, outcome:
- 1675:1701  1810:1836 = 0.82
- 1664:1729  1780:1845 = 0.84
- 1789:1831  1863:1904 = 1.40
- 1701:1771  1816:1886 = 0.99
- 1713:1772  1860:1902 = 1.16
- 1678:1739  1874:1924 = 1.23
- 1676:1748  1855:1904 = 1.13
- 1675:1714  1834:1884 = 0.99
